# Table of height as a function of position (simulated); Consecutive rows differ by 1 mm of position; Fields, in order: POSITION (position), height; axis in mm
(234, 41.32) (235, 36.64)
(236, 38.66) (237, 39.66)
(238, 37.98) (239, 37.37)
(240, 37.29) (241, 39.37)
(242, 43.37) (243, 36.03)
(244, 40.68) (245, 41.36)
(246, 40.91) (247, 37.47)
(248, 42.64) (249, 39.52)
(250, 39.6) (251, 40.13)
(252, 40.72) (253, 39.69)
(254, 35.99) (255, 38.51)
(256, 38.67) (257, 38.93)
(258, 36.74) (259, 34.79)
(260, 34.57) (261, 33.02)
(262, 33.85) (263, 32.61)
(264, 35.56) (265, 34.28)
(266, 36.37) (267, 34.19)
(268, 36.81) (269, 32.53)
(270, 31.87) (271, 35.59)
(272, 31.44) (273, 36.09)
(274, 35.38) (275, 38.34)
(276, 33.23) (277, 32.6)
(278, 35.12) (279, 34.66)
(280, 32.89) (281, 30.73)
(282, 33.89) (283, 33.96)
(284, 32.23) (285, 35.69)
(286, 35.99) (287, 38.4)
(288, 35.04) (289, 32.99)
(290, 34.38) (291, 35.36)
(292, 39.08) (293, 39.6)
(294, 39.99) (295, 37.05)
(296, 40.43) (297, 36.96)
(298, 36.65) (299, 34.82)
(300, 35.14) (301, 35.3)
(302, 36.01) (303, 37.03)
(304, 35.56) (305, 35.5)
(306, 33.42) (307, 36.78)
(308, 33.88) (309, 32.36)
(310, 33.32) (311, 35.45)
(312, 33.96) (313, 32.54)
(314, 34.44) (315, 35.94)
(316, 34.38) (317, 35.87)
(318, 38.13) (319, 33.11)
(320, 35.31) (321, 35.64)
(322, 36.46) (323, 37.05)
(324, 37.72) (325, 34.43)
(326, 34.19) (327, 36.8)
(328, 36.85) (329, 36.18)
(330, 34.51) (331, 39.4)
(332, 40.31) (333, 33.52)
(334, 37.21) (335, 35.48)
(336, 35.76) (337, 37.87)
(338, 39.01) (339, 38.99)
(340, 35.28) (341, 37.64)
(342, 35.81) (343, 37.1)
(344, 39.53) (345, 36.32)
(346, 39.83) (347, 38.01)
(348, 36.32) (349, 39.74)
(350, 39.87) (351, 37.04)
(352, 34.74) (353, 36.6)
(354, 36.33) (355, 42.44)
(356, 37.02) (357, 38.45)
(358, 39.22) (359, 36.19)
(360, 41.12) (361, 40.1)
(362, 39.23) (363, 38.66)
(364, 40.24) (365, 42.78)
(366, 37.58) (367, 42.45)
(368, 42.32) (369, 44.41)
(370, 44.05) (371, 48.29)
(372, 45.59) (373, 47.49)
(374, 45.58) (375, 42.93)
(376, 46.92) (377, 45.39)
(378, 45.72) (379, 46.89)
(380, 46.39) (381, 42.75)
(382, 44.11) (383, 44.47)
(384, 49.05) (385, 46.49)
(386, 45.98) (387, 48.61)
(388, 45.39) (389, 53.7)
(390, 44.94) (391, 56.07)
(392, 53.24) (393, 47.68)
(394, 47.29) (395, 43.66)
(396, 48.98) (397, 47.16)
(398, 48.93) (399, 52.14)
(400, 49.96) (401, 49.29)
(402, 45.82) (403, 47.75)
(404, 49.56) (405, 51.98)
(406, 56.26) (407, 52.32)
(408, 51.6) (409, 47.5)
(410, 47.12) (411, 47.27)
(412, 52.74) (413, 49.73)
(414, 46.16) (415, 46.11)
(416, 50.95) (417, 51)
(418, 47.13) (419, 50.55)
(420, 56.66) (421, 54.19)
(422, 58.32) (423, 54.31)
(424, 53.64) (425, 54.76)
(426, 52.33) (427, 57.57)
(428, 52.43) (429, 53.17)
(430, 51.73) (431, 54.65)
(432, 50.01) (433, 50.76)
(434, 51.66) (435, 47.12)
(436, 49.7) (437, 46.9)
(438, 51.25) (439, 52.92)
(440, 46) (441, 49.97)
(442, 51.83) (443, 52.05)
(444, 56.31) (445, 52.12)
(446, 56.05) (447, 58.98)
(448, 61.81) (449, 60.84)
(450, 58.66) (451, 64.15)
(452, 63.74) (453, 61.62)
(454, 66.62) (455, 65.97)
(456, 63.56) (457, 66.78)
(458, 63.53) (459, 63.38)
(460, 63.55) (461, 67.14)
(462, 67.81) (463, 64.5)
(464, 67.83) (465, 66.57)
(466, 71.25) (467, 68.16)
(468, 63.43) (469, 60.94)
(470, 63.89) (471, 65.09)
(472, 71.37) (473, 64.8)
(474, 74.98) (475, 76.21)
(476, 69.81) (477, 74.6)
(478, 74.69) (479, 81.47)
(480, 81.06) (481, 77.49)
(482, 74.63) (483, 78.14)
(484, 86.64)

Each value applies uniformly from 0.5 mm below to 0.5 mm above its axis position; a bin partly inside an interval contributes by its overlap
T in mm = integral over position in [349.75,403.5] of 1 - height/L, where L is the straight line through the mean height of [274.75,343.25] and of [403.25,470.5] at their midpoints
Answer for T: 2.6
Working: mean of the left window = 35.7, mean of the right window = 56.1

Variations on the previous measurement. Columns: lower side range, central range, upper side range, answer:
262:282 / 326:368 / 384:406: 5.06 mm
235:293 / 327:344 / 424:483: 3.31 mm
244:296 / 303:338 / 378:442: 4.67 mm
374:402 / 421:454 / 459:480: 3.33 mm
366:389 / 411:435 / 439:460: 0.95 mm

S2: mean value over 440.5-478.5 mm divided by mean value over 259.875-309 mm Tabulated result 1.82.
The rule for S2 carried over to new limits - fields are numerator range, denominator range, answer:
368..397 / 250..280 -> 1.31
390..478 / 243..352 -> 1.55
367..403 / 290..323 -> 1.31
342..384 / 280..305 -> 1.15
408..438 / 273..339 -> 1.44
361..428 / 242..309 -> 1.33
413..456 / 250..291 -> 1.54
